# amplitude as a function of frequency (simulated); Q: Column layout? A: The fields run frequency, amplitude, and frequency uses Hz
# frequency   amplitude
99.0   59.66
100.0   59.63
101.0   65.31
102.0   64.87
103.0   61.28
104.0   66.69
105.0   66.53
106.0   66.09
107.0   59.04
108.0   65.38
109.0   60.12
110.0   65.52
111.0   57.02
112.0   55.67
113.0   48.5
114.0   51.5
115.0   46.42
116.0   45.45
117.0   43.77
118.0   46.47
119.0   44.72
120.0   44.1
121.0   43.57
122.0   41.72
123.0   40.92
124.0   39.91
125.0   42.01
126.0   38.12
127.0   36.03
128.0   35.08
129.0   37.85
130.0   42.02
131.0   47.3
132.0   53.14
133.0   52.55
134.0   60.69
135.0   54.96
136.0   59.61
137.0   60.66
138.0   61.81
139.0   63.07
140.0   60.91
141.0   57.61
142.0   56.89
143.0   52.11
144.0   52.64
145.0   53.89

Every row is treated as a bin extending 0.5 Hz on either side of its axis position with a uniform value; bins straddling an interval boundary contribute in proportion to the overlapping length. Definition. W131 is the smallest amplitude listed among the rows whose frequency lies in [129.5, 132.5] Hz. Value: 42.02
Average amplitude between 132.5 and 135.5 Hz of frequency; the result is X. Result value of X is 56.1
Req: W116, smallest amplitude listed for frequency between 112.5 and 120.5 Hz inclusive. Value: 43.77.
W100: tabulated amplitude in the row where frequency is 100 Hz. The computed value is 59.63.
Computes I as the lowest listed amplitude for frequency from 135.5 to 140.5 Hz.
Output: 59.61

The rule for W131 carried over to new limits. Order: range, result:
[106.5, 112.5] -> 55.67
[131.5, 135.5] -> 52.55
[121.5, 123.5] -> 40.92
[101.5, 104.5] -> 61.28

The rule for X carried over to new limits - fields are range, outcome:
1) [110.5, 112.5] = 56.3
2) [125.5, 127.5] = 37.1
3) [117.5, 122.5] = 44.1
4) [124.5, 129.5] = 37.8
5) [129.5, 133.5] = 48.8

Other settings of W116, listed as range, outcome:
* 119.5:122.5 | 41.72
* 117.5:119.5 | 44.72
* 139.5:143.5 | 52.11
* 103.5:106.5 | 66.09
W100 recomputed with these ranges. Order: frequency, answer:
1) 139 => 63.07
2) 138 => 61.81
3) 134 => 60.69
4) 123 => 40.92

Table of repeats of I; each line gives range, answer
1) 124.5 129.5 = 35.08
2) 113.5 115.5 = 46.42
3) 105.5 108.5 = 59.04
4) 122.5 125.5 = 39.91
